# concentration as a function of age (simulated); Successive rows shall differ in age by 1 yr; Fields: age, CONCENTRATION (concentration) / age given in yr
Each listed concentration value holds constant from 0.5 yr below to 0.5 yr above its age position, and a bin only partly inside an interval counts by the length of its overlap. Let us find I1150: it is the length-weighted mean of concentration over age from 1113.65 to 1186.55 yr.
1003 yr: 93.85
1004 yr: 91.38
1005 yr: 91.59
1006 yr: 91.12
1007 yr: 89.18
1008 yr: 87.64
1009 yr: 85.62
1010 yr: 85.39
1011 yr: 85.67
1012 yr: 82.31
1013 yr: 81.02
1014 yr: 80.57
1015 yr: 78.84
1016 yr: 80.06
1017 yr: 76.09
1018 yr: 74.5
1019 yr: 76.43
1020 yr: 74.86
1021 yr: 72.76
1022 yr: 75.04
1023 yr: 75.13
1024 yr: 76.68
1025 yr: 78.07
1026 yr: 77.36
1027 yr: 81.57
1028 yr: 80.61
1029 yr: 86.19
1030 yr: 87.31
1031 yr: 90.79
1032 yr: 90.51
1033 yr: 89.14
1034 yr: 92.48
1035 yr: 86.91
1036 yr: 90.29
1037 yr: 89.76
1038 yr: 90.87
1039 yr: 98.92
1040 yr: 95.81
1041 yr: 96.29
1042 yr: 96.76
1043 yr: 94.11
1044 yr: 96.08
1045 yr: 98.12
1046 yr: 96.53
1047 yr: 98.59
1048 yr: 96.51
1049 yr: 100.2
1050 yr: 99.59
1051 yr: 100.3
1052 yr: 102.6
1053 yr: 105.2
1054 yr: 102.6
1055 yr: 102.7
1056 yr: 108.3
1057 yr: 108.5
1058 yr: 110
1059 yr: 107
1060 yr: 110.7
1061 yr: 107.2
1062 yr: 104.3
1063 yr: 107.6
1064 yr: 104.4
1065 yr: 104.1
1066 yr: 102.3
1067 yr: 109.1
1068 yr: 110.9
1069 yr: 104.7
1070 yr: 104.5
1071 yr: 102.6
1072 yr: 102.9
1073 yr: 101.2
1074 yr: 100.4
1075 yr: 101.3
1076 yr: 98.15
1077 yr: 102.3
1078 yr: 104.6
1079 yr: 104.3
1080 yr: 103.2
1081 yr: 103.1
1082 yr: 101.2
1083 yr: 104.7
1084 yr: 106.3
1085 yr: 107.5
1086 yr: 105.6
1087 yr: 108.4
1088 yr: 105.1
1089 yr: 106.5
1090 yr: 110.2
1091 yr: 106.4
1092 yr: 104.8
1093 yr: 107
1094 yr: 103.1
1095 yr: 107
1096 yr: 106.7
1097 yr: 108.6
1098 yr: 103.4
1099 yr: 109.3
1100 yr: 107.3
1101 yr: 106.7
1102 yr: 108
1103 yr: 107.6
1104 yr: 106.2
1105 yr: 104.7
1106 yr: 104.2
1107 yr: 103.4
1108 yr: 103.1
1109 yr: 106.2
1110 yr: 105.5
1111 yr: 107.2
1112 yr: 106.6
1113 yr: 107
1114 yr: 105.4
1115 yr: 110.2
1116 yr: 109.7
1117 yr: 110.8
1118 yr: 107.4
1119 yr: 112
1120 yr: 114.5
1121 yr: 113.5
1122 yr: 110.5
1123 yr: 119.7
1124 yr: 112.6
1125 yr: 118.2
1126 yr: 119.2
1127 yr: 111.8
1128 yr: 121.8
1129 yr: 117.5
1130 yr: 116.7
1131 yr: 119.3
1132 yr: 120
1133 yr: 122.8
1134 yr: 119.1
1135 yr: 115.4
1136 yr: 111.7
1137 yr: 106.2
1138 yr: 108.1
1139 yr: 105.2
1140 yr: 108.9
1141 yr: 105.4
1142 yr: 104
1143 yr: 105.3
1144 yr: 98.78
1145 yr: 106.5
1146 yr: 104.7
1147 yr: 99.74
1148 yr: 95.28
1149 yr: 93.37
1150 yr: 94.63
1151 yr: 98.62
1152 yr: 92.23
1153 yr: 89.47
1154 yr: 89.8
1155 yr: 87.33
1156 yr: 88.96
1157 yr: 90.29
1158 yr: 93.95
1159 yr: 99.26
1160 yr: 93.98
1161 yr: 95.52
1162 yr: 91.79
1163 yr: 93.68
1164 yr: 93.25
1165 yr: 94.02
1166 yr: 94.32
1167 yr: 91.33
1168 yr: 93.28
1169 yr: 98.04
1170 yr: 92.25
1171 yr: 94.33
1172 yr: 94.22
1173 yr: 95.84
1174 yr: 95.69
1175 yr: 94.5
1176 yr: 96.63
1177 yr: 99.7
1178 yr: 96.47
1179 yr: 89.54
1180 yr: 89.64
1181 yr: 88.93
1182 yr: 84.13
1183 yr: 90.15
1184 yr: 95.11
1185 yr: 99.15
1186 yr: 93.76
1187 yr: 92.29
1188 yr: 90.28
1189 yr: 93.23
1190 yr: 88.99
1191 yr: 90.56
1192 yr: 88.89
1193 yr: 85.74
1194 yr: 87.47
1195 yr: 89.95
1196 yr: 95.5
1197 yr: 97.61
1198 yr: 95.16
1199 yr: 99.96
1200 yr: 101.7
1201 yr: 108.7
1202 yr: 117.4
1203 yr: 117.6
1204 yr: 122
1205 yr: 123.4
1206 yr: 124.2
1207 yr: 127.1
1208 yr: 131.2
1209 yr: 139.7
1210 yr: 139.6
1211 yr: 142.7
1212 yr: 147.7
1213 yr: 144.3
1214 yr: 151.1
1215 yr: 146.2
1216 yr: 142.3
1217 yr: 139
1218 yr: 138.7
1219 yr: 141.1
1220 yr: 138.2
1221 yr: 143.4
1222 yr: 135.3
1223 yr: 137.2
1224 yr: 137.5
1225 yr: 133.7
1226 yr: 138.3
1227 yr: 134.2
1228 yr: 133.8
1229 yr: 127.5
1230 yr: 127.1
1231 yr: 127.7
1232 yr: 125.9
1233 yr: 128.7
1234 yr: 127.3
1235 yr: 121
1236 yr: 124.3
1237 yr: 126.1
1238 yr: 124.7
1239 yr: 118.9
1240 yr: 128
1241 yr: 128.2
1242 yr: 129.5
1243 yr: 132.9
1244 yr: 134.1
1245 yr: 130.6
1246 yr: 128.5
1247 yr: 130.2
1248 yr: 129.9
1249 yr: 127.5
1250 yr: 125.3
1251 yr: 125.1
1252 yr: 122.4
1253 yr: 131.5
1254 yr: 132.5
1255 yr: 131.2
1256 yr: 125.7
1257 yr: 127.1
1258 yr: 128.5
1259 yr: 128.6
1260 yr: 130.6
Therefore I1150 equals 102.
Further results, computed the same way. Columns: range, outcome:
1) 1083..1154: 108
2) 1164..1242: 114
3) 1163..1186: 93.7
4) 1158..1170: 94.3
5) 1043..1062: 103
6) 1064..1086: 104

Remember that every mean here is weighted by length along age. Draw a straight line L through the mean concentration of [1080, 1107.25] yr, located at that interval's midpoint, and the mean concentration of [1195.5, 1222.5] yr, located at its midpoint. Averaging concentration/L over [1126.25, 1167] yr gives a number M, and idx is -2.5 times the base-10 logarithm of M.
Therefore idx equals 0.13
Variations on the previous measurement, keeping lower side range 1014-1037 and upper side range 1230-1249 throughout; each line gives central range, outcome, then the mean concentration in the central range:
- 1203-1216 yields -0.126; 136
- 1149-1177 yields 0.185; 93.7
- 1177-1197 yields 0.261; 91.4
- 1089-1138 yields -0.101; 110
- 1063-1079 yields -0.138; 104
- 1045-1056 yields -0.159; 101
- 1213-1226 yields -0.141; 140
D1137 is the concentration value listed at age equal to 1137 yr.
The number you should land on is 106.2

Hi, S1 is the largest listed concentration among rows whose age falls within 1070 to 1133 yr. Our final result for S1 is 122.8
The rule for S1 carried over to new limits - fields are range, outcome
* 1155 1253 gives 151.1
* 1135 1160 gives 115.4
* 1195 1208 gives 131.2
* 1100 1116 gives 110.2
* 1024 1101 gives 110.9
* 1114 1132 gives 121.8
